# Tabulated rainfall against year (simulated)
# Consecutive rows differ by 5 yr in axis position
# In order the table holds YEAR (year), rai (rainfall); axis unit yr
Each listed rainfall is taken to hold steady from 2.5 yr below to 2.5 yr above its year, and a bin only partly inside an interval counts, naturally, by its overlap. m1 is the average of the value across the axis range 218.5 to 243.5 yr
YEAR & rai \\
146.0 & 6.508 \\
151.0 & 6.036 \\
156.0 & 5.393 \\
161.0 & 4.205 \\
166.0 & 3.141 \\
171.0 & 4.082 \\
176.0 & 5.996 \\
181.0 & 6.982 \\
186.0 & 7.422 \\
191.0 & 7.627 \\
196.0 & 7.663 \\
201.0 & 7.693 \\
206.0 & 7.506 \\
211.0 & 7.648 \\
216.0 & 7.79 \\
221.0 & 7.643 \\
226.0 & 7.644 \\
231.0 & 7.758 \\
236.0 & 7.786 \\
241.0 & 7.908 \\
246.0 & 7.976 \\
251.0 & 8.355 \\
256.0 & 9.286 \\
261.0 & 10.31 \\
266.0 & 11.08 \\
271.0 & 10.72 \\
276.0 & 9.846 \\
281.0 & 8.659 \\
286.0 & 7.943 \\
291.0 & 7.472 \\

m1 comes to 7.75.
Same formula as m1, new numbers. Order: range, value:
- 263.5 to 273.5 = 10.9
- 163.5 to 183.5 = 5.05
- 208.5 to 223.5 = 7.69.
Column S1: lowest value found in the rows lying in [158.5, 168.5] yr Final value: 3.141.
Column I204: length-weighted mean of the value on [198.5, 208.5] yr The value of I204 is 7.6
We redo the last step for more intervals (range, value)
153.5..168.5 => 4.25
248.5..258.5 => 8.82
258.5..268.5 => 10.7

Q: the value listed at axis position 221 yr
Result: 7.643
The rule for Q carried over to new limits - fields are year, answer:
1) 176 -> 5.996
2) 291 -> 7.472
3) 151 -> 6.036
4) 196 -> 7.663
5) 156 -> 5.393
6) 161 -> 4.205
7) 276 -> 9.846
